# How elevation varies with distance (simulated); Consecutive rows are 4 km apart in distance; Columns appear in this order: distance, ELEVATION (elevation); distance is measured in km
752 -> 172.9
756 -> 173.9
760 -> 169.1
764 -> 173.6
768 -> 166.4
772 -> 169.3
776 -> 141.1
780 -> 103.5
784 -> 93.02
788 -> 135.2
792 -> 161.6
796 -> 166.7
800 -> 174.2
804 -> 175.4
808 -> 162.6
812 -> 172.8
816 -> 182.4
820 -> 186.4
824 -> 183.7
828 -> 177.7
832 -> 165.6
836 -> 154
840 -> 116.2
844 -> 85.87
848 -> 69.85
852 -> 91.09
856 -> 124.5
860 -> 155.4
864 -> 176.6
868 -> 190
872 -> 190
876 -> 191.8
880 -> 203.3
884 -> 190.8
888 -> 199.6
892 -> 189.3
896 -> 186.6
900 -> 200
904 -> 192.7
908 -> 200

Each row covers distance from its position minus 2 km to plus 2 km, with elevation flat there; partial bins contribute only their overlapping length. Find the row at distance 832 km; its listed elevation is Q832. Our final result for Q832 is 165.6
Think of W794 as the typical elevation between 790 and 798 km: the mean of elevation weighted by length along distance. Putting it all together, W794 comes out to 164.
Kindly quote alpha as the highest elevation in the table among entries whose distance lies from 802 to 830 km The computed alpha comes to 186.4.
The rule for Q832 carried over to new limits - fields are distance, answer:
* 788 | 135.2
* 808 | 162.6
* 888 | 199.6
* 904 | 192.7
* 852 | 91.09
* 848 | 69.85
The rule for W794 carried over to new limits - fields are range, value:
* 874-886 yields 195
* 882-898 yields 192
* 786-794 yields 148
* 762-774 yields 170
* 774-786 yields 113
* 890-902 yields 192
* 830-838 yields 160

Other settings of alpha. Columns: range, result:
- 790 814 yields 175.4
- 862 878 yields 191.8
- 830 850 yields 165.6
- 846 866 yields 176.6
